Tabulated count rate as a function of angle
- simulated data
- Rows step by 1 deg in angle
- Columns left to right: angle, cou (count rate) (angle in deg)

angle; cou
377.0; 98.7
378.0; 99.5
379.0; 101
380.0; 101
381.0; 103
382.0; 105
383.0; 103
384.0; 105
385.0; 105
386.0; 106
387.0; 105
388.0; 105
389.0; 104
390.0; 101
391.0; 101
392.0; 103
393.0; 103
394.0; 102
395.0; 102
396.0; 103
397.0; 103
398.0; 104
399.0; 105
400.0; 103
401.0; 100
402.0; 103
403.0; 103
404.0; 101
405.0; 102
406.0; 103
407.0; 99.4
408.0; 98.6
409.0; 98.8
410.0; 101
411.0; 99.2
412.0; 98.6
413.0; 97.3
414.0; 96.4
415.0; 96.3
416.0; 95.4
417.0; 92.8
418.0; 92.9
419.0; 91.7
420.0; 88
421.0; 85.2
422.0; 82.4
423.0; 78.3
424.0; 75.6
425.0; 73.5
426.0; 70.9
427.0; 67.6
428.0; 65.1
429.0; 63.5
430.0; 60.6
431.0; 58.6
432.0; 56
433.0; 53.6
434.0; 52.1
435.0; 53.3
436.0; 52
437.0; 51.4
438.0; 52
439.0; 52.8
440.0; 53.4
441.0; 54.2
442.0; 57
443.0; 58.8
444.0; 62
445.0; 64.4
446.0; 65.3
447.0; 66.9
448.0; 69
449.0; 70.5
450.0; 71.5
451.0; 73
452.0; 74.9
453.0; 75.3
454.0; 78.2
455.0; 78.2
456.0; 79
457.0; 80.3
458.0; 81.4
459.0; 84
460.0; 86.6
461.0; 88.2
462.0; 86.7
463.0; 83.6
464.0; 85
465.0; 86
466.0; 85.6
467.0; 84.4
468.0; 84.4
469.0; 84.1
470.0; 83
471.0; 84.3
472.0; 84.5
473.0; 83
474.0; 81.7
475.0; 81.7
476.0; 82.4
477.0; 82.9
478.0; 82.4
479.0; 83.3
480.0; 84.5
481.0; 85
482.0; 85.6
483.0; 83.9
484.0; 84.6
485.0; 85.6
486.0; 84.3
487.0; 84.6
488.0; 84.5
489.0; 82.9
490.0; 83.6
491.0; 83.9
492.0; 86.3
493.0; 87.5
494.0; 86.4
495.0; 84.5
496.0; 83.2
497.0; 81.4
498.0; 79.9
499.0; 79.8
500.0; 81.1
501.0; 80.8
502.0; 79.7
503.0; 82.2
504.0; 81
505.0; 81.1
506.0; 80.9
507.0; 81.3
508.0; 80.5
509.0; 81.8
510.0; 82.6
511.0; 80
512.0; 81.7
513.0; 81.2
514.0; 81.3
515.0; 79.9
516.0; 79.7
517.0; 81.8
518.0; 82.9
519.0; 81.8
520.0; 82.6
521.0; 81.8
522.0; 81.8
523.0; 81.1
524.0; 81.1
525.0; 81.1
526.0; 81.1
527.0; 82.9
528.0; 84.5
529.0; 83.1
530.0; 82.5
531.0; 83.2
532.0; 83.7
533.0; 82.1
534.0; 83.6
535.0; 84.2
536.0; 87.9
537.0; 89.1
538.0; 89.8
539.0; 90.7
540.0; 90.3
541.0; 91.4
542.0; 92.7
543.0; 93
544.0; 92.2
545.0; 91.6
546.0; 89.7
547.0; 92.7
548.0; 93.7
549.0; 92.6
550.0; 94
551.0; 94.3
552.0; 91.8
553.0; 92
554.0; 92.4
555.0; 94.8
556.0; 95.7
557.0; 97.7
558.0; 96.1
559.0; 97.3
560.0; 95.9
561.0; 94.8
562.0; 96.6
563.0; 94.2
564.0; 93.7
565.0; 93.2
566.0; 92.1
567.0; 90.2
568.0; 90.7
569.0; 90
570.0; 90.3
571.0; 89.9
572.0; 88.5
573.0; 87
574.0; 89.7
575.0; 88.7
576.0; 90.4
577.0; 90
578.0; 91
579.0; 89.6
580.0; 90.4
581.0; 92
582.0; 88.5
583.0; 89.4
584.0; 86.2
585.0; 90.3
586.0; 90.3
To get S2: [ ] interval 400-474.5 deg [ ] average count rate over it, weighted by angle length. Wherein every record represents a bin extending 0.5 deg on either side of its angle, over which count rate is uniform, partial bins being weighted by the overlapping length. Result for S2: 79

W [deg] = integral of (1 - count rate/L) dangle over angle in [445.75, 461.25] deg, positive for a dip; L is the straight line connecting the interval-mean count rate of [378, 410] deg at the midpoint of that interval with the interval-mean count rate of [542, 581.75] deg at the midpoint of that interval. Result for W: 3.5 deg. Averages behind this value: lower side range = 103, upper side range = 92.3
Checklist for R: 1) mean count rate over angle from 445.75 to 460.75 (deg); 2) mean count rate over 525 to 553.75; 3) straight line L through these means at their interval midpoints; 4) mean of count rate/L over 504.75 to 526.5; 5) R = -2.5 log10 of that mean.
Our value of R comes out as 0.05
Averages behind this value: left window 76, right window 88.5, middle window 81.3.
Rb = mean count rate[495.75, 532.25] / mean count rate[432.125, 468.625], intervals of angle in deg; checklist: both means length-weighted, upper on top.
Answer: 1.16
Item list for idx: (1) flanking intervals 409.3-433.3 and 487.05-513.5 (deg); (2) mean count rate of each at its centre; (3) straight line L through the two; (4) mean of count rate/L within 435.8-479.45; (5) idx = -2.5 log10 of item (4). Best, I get 0.10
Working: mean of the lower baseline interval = 81.2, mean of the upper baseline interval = 82.3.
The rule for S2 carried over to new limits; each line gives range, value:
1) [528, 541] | 86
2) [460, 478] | 84.2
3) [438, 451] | 62.2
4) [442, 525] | 80.7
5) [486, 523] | 82.2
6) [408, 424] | 92.6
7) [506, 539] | 82.7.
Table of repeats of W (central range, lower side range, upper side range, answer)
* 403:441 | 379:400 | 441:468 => 4.95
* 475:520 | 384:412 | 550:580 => 6.43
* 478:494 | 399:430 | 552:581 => 1.17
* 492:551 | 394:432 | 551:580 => 4.65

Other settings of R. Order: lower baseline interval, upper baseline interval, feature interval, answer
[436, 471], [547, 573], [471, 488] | -0.078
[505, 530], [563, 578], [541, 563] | -0.077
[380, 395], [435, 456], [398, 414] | -0.112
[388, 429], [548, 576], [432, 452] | 0.490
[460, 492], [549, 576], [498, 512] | 0.079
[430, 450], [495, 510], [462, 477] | -0.210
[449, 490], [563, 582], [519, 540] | 0.040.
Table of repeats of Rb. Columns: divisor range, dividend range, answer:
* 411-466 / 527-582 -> 1.23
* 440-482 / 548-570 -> 1.21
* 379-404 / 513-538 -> 0.80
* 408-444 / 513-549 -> 1.16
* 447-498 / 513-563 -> 1.07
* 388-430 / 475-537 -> 0.88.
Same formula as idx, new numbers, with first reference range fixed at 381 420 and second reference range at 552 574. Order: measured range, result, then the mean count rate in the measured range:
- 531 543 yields 0.08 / 87.8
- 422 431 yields 0.39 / 69.5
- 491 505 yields 0.16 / 82.6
